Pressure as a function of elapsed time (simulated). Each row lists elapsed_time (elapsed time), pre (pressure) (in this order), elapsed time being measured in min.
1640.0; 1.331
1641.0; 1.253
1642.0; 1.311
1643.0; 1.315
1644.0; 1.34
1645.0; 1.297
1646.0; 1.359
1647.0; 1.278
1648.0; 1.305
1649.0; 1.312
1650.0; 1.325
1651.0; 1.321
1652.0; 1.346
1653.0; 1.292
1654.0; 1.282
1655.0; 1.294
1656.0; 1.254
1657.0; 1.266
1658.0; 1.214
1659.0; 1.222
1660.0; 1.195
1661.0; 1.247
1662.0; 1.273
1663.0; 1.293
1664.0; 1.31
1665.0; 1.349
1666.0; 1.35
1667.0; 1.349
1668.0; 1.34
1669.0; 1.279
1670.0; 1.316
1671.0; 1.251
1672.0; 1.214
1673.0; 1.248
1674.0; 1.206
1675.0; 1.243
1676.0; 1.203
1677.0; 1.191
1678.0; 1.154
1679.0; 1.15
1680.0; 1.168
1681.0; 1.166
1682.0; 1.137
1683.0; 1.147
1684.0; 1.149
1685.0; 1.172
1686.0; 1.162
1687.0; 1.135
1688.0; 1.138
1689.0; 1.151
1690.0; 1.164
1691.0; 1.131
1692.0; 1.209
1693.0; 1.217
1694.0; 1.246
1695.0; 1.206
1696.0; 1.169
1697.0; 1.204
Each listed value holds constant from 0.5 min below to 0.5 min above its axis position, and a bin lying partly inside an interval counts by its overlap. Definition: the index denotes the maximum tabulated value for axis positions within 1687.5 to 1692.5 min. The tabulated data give 1.209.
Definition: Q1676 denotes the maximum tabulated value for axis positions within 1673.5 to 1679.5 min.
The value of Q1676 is 1.243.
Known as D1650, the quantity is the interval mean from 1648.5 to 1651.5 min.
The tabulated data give 1.32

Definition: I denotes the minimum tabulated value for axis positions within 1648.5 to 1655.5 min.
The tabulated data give 1.282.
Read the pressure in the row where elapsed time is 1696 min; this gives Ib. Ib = 1.169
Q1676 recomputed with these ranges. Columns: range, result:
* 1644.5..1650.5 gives 1.359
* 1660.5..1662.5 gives 1.273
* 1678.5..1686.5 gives 1.172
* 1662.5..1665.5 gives 1.349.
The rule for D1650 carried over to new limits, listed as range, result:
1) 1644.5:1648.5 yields 1.31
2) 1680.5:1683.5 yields 1.15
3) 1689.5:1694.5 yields 1.19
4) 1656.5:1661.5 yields 1.23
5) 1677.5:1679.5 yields 1.15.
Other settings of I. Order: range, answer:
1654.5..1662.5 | 1.195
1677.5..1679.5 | 1.15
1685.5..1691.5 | 1.131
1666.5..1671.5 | 1.251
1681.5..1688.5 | 1.135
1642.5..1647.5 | 1.278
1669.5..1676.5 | 1.203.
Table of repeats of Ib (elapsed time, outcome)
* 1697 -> 1.204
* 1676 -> 1.203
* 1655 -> 1.294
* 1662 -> 1.273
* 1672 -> 1.214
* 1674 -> 1.206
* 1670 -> 1.316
